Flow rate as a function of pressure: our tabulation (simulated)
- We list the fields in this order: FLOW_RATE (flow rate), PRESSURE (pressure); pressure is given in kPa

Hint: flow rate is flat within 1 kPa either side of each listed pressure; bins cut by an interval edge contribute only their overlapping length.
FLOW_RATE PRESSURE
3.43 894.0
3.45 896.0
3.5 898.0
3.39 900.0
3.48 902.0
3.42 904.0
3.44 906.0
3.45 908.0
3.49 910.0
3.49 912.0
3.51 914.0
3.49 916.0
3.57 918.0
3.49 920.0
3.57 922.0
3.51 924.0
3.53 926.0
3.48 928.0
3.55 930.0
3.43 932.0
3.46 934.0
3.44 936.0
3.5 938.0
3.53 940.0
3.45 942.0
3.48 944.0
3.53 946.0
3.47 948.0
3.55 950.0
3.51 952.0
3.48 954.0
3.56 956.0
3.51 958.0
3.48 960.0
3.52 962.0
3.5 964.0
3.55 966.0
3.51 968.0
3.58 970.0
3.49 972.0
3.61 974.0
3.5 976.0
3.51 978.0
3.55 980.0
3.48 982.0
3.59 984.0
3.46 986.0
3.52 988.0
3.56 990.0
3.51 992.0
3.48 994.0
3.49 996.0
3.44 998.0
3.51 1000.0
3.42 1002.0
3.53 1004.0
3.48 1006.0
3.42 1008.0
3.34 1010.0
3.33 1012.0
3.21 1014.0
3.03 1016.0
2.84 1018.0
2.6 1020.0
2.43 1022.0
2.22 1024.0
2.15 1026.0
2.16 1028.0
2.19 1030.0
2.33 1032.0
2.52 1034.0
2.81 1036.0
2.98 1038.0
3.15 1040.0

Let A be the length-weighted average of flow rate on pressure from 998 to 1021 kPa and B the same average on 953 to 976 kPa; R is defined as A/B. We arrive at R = 0.92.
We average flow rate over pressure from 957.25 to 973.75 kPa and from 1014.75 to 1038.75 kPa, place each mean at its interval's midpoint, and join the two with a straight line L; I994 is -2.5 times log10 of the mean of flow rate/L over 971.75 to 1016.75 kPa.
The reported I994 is -0.14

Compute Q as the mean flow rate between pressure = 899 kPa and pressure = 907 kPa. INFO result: 3.43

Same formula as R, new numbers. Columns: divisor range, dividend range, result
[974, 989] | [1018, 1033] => 0.66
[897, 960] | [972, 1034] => 0.90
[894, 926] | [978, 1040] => 0.89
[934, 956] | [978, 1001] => 1.00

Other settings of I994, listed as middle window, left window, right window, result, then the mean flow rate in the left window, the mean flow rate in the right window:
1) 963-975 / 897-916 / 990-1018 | -0.04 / 3.46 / 3.39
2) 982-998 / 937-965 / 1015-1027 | -0.18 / 3.5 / 2.54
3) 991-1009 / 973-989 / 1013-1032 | -0.14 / 3.53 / 2.53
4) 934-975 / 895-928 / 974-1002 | 0.00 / 3.49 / 3.51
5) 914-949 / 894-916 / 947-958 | 0.00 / 3.46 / 3.51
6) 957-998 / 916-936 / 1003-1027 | -0.11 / 3.51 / 2.96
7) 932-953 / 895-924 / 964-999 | 0.00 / 3.48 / 3.52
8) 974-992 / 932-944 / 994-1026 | -0.09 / 3.47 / 3.13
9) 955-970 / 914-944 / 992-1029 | -0.06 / 3.5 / 3.07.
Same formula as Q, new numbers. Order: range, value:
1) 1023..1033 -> 2.21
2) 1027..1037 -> 2.4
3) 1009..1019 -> 3.15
